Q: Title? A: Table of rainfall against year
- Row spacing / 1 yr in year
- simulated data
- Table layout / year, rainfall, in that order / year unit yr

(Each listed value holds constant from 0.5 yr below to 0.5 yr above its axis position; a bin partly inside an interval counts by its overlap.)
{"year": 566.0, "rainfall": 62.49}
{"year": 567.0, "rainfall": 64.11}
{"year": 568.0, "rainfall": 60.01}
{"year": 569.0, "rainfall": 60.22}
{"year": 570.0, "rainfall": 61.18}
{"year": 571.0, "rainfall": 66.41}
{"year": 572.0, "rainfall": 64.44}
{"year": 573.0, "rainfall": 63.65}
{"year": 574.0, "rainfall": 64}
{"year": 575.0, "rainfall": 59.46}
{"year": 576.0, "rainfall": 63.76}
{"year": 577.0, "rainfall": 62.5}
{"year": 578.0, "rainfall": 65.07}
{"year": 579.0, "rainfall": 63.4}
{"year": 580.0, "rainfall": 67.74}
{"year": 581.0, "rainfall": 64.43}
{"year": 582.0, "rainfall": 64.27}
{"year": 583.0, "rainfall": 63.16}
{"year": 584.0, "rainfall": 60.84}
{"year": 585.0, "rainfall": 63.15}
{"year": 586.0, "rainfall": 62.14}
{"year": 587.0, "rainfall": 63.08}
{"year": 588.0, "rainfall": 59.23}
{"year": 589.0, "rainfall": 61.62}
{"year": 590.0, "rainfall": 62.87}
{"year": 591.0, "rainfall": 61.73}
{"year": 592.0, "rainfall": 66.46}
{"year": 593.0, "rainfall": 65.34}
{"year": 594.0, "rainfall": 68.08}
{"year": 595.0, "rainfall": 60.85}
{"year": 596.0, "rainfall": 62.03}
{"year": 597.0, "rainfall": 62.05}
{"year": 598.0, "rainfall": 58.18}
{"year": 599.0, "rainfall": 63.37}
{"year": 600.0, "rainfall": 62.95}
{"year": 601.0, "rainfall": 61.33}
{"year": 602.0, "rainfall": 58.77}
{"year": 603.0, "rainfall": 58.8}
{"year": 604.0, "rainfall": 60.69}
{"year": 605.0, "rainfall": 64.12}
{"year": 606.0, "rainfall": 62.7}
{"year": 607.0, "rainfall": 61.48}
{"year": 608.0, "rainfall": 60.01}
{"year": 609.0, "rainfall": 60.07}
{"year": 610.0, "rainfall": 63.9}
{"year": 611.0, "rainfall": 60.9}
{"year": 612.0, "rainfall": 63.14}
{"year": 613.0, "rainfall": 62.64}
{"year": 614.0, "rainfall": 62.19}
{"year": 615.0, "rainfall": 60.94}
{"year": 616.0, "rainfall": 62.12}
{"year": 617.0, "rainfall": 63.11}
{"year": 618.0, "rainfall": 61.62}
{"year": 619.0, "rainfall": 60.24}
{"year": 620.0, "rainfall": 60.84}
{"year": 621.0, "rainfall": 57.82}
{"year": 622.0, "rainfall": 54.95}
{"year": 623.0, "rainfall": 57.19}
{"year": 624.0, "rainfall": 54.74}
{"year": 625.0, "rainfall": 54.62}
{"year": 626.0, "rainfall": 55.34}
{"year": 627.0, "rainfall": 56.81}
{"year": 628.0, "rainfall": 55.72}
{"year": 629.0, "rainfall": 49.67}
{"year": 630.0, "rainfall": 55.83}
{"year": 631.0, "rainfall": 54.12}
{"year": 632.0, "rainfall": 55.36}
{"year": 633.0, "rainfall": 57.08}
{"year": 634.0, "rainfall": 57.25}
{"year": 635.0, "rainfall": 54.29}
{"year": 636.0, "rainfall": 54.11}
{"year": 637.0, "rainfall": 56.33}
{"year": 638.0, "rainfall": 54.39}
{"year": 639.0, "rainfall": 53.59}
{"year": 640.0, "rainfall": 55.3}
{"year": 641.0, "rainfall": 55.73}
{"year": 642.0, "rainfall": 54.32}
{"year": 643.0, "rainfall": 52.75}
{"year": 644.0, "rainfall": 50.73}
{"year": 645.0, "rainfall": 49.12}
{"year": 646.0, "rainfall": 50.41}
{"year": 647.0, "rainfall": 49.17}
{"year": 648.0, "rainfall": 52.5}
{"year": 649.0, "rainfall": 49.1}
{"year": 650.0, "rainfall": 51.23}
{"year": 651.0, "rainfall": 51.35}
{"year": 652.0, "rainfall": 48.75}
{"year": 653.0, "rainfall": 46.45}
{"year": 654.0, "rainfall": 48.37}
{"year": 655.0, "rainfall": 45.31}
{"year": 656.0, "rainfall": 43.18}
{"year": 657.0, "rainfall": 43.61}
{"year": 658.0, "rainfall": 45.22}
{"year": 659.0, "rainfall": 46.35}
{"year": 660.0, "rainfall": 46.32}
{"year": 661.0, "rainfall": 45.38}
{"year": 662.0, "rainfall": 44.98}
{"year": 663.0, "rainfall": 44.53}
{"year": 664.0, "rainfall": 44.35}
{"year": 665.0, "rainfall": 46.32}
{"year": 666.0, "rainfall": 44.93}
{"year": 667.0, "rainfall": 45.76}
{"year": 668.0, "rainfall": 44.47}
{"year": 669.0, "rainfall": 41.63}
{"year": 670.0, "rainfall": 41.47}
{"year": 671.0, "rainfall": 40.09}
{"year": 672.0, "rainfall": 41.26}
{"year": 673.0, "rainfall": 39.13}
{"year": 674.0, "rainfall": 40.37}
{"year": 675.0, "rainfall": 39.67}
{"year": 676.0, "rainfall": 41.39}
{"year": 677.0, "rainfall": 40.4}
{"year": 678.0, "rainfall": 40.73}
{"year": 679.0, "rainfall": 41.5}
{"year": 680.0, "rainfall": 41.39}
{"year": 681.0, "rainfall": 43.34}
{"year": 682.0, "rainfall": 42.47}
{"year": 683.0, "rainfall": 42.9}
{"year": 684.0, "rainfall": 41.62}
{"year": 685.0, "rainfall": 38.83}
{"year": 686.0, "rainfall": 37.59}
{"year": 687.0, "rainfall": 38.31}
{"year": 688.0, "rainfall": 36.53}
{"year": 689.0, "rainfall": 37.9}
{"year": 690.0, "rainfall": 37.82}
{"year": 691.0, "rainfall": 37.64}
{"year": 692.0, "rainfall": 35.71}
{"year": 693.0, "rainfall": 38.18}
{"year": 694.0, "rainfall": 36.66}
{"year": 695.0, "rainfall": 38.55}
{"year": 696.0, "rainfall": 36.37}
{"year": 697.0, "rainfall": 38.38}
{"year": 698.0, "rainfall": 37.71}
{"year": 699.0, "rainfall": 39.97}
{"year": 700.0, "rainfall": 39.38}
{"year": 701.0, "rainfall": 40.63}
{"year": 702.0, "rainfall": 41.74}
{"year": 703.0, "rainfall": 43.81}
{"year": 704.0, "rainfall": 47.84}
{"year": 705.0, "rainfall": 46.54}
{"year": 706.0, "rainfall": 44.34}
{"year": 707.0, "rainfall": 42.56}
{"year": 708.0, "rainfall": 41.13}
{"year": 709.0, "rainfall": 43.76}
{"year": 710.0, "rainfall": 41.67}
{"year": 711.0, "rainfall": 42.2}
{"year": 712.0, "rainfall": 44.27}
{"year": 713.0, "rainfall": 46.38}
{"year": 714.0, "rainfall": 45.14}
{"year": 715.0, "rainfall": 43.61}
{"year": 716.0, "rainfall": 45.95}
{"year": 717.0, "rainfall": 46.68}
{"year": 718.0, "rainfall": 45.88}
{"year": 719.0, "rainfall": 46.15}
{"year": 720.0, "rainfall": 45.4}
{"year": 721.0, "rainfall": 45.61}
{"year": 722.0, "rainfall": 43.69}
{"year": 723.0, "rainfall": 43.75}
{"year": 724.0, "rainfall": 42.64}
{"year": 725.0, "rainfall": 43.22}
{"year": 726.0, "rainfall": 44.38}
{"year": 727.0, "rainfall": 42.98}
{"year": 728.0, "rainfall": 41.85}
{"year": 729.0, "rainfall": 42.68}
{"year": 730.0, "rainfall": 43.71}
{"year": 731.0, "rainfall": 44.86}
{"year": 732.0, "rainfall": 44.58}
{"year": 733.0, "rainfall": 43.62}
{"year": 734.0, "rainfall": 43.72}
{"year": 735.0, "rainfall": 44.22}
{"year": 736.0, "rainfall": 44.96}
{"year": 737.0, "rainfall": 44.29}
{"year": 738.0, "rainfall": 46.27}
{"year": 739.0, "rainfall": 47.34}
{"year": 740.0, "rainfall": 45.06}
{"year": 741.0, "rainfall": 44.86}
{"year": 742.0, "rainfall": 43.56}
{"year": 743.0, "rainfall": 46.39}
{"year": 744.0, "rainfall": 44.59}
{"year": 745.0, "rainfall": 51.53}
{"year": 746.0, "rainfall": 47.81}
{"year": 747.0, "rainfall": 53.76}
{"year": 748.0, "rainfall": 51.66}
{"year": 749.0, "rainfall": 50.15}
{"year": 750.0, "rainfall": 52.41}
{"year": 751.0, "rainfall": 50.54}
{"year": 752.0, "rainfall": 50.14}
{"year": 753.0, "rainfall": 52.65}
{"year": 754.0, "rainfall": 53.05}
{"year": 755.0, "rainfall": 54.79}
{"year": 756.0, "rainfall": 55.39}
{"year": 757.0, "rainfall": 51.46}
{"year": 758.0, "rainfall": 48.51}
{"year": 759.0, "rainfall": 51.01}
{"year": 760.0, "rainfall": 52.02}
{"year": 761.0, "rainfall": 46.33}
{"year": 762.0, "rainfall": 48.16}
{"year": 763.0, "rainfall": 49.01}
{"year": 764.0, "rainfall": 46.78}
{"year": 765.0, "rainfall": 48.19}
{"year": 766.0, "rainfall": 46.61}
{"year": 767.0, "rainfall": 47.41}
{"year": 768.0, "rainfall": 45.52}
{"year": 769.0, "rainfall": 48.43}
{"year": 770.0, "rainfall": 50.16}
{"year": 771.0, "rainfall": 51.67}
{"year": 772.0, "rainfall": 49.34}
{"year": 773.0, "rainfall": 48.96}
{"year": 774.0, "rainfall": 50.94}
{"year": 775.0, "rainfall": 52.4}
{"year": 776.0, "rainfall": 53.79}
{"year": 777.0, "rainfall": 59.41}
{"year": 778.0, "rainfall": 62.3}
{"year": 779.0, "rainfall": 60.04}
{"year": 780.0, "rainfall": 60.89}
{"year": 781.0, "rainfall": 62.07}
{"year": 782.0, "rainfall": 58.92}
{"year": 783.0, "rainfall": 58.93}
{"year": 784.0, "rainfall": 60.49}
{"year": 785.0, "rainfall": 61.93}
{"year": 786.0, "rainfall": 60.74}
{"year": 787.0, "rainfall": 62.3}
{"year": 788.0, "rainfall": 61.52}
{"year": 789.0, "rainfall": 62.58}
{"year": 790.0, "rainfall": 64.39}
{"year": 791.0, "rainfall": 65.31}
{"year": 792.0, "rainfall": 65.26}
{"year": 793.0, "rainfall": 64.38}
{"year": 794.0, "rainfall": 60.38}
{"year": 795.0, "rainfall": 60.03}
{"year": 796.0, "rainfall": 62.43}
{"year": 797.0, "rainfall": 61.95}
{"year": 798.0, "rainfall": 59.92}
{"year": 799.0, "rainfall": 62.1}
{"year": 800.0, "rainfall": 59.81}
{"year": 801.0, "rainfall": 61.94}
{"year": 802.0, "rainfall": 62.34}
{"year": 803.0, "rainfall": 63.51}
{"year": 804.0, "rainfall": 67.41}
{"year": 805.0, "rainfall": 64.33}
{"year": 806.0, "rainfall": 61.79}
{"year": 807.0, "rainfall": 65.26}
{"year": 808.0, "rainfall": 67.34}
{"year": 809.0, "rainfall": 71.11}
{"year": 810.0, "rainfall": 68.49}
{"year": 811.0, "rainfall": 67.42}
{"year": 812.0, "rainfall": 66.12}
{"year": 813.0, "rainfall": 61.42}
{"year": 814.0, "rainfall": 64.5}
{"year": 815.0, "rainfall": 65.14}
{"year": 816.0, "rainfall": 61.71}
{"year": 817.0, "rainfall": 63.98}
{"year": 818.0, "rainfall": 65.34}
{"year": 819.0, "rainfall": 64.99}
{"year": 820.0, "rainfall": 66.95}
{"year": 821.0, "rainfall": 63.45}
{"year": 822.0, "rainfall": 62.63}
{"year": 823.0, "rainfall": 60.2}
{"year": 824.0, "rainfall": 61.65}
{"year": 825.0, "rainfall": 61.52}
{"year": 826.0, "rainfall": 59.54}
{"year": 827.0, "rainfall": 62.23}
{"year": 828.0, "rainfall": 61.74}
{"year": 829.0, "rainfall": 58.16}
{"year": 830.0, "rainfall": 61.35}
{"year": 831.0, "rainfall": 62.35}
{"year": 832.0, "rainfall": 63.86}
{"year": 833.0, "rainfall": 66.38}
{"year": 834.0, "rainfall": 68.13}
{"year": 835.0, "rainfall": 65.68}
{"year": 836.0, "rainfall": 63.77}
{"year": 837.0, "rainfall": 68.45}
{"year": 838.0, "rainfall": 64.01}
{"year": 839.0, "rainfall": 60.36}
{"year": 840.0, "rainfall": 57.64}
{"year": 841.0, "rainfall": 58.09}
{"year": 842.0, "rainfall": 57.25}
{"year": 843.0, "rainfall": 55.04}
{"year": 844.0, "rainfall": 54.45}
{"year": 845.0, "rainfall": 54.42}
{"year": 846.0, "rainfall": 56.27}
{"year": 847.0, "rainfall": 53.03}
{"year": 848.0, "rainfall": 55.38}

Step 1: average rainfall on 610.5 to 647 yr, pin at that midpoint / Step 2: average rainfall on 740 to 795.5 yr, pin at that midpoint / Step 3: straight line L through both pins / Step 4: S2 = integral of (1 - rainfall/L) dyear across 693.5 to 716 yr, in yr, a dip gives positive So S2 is 5.30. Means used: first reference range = 56.4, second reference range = 53.8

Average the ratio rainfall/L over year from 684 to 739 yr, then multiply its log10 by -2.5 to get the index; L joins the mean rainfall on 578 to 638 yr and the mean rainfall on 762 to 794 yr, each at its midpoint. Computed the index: 0.34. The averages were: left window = 60.3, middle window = 42.3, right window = 56.1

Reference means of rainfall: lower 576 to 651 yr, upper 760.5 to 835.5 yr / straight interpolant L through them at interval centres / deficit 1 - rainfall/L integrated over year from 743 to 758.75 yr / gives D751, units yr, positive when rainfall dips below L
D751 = 2.3 yr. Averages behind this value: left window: 59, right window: 60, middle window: 51.1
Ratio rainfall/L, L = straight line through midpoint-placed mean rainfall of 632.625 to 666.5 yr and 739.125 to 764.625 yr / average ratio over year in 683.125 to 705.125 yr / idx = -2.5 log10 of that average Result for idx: 0.25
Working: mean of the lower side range 49.8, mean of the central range 39.4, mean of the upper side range 49.6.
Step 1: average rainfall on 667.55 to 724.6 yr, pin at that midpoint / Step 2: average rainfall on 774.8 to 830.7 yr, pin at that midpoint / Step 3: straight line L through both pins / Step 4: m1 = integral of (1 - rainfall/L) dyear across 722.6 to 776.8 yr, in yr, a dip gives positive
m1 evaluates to 4.3 yr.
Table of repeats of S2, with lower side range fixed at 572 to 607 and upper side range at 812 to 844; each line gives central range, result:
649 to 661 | 3.0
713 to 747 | 9.5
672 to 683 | 3.8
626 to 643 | 2.1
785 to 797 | 0.0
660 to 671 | 3.2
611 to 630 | 1.3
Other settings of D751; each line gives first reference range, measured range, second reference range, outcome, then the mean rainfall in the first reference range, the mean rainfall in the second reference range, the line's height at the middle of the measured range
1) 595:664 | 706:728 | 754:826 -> 5.0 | 55.2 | 58.9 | 57.2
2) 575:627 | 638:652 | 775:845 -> 2.2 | 61.6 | 62.3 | 61.7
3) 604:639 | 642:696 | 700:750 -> 9.1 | 58.4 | 45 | 52.2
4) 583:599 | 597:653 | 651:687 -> -2.9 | 62.6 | 43.2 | 54.1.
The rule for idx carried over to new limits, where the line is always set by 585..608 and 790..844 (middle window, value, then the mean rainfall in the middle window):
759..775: 0.27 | 48.8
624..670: 0.23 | 50.2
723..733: 0.40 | 43.5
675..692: 0.49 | 39.9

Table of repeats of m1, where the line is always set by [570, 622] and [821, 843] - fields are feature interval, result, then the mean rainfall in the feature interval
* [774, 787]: 0.6 yr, 59.1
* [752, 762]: 1.7 yr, 51.4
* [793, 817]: -0.7 yr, 63.8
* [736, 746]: 2.6 yr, 46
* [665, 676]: 3.6 yr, 42.1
